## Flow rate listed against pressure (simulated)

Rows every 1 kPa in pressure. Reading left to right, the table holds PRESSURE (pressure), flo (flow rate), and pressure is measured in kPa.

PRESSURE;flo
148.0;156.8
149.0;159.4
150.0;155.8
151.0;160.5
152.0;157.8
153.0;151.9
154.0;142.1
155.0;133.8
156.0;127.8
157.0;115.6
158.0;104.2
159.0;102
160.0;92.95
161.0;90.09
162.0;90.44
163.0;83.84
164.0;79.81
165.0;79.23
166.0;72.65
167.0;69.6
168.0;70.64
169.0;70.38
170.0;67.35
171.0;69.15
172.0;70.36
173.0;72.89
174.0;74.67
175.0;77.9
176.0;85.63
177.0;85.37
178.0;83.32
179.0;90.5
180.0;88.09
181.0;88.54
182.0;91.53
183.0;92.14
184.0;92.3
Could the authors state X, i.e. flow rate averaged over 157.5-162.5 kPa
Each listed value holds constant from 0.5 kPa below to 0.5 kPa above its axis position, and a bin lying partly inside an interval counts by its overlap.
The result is 95.9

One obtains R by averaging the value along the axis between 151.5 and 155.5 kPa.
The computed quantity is 146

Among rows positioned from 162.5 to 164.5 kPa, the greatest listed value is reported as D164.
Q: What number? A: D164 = 83.84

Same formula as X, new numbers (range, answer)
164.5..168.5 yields 73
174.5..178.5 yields 83.1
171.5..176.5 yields 76.3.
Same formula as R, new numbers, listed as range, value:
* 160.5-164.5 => 86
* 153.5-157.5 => 130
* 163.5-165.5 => 79.5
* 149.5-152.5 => 158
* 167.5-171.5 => 69.4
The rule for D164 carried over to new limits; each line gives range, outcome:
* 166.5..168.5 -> 70.64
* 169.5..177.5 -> 85.63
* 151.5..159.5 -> 157.8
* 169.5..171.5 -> 69.15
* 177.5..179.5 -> 90.5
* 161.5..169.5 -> 90.44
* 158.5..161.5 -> 102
